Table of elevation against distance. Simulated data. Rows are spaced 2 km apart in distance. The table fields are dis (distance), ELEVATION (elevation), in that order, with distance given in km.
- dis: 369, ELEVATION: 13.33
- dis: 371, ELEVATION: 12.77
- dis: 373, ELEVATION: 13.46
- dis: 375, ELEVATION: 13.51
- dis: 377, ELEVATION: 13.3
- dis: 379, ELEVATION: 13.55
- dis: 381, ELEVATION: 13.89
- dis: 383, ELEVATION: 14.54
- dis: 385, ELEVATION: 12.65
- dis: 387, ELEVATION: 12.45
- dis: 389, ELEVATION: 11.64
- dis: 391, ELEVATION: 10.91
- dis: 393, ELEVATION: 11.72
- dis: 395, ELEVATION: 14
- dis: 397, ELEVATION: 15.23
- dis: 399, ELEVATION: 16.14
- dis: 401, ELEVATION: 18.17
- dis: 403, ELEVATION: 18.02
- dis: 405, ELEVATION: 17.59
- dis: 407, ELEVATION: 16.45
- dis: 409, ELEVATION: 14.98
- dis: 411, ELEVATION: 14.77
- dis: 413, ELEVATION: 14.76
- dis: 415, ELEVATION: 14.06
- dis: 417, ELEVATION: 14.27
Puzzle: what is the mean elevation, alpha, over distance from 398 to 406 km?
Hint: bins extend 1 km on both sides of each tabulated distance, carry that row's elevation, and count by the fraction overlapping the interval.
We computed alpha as 17.5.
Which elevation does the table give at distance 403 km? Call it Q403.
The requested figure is 18.02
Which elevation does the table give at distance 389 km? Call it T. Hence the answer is 11.64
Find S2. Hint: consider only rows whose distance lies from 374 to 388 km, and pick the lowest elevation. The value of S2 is 12.45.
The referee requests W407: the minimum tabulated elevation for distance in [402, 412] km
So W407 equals 14.77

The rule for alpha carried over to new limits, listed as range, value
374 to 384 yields 13.8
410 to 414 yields 14.8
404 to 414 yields 15.7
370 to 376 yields 13.2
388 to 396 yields 12.1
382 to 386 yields 13.6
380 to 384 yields 14.2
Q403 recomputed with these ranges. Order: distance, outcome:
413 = 14.76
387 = 12.45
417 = 14.27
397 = 15.23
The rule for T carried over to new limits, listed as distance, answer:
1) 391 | 10.91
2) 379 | 13.55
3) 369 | 13.33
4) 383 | 14.54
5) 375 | 13.51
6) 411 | 14.77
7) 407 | 16.45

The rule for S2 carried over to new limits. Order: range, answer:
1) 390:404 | 10.91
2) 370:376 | 12.77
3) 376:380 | 13.3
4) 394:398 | 14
